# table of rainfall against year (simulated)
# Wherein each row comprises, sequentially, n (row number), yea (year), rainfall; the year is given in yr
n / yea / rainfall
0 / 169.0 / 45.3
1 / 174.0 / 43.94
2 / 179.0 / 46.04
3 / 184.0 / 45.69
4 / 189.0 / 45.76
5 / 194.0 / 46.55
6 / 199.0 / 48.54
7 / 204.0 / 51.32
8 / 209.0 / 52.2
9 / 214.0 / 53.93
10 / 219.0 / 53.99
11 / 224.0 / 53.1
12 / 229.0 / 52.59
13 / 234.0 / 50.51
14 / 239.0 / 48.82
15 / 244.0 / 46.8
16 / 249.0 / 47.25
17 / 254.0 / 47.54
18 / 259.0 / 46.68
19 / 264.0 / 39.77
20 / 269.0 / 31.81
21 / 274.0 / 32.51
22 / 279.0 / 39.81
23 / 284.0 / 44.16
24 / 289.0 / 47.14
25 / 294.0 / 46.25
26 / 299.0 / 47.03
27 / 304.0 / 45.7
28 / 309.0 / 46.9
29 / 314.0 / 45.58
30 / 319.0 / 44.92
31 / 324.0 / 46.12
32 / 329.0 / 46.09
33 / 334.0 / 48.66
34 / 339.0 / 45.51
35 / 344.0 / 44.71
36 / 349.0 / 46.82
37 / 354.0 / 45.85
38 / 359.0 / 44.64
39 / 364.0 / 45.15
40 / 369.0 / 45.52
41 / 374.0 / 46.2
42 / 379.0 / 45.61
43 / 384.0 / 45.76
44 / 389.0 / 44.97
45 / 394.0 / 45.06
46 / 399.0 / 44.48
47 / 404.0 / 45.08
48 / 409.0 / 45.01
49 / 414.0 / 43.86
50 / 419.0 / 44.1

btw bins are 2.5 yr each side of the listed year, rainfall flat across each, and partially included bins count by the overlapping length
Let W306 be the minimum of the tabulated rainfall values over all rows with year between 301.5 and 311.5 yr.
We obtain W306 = 45.7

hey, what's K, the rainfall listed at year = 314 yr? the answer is 45.58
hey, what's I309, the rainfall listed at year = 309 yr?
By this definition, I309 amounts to 46.9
